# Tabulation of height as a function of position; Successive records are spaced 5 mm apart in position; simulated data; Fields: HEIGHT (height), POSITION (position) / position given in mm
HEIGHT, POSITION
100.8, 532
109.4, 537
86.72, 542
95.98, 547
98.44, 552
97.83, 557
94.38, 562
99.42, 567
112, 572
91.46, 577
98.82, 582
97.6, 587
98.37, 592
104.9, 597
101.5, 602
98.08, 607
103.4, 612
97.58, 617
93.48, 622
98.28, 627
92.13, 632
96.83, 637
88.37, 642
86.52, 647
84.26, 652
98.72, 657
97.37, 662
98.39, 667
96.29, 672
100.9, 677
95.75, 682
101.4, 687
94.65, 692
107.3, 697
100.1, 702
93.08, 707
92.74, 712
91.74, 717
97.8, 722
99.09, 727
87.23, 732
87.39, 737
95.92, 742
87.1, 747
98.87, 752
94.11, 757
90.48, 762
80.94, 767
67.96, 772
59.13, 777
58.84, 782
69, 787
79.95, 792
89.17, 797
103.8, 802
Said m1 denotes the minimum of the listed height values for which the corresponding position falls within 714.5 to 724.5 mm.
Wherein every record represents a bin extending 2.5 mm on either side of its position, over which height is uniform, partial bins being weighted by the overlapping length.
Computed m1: 91.74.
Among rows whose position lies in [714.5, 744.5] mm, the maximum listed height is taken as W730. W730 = 99.09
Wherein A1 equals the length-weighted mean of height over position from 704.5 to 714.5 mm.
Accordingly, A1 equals 92.9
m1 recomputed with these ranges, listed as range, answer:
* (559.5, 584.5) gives 91.46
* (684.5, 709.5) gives 93.08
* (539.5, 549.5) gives 86.72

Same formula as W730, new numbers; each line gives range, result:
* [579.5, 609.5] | 104.9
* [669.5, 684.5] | 100.9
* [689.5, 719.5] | 107.3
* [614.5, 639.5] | 98.28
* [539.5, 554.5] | 98.44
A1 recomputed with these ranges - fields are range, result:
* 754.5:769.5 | 88.5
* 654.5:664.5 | 98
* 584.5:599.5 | 100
